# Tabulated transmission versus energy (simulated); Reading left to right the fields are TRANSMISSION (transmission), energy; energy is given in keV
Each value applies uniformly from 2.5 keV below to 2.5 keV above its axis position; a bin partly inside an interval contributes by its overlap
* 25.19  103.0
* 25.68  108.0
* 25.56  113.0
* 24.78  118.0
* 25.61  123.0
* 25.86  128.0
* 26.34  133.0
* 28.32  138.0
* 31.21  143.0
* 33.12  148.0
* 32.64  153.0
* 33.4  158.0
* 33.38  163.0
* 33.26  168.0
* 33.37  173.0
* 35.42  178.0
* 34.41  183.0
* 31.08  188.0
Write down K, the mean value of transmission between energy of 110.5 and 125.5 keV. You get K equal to 25.3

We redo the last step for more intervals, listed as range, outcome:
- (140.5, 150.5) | 32.2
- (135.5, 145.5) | 29.8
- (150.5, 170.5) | 33.2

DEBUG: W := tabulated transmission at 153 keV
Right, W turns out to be 32.64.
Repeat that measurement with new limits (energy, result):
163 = 33.38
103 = 25.19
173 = 33.37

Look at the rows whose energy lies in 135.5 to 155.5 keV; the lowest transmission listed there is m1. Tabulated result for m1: 28.32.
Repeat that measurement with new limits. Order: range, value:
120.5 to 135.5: 25.61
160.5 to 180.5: 33.26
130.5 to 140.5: 26.34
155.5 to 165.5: 33.38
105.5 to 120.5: 24.78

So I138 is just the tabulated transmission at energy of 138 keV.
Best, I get 28.32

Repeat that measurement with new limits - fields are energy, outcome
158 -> 33.4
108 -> 25.68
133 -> 26.34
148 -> 33.12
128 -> 25.86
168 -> 33.26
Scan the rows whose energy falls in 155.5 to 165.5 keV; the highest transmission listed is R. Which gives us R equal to 33.4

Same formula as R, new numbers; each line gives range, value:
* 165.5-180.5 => 35.42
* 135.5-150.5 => 33.12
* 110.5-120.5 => 25.56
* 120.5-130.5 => 25.86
